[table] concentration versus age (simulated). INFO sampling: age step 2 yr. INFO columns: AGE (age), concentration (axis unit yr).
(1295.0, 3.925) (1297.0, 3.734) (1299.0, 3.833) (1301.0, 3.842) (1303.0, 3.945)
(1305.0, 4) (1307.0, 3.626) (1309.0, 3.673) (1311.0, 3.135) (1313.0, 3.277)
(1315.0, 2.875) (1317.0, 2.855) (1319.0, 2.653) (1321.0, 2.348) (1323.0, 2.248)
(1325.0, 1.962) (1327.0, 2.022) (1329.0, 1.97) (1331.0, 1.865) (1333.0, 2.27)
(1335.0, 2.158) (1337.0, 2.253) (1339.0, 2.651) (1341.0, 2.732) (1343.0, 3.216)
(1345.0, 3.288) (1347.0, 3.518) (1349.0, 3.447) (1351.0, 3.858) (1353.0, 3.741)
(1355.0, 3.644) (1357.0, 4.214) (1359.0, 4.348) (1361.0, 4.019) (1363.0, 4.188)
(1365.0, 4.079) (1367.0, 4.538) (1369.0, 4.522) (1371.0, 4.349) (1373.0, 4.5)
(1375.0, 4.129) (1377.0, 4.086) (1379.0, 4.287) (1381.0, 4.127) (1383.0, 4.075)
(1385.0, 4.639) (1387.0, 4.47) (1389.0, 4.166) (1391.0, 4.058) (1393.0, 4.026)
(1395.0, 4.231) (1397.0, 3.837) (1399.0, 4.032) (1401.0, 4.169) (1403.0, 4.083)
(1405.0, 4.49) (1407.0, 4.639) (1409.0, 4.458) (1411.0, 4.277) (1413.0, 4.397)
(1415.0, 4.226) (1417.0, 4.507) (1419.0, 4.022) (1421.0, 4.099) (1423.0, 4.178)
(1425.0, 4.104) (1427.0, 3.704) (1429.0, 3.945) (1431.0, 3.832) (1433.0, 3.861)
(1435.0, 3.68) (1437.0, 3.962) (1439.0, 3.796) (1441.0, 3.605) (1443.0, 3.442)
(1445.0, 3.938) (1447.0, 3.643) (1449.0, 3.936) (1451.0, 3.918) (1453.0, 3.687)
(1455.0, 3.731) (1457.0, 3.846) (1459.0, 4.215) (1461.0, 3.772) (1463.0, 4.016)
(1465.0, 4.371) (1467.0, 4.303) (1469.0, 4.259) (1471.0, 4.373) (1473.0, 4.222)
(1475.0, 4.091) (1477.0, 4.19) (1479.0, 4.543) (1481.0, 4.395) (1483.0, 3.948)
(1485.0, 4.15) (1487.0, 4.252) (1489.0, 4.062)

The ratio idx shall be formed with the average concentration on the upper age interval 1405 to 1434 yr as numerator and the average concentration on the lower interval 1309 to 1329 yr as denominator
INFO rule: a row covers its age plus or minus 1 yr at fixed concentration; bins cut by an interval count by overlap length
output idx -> 1.59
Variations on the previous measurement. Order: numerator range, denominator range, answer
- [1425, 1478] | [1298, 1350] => 1.35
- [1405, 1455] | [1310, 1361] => 1.37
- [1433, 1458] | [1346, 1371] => 0.94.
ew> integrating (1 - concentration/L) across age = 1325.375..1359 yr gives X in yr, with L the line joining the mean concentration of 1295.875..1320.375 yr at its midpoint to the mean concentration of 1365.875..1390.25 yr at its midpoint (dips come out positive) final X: 8.1 yr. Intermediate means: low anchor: 3.44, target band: 2.95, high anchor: 4.32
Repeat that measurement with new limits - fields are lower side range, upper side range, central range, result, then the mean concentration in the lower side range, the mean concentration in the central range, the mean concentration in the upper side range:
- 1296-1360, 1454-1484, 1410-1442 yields -1.6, 3.1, 4.01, 4.15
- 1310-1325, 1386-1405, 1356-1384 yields -4.4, 2.72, 4.25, 4.14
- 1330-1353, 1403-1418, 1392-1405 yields 0.1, 2.88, 4.1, 4.4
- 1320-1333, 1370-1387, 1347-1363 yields -2.9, 2.08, 3.89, 4.29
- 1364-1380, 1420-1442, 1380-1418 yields -1.3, 4.31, 4.26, 3.89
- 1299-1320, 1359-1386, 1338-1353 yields 2.4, 3.41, 3.28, 4.27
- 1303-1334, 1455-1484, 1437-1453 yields 0.7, 2.76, 3.76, 4.17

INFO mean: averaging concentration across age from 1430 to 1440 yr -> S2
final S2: 3.83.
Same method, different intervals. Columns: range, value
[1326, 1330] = 2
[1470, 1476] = 4.23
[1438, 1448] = 3.68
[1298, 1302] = 3.84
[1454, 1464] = 3.92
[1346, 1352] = 3.61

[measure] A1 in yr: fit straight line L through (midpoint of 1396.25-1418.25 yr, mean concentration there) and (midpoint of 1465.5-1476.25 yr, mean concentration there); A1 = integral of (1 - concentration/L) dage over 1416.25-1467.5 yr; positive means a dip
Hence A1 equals 4.2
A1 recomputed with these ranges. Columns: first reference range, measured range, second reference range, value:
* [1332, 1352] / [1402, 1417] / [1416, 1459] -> -3.19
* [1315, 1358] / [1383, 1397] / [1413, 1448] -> -3.16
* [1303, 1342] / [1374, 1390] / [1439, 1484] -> -4.84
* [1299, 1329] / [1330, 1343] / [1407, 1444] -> 3.38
